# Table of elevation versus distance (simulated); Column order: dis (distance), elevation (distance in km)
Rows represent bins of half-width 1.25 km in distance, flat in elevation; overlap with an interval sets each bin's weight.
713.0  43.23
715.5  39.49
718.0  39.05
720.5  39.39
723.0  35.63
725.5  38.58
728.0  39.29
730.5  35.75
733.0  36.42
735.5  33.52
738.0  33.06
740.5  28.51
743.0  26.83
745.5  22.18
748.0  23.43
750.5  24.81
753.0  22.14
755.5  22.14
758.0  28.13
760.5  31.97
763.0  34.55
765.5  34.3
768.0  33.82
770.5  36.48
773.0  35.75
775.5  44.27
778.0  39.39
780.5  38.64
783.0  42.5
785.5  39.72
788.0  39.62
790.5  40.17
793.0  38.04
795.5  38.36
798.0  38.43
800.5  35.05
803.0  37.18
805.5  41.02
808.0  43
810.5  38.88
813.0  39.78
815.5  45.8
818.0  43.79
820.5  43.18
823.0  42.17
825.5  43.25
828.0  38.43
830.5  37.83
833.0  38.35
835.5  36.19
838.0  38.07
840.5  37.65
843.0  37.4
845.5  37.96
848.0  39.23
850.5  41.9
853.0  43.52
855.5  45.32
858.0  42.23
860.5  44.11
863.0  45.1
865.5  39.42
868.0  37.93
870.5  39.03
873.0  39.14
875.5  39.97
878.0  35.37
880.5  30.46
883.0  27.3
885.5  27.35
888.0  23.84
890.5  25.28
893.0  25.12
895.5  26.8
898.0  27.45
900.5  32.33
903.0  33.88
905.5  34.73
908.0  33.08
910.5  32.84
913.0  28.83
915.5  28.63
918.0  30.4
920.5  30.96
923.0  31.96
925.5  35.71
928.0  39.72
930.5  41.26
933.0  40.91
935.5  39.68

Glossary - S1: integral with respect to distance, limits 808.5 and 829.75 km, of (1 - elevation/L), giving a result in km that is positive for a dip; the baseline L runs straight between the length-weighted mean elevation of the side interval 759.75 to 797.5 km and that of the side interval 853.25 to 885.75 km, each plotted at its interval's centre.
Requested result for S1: -2.1 km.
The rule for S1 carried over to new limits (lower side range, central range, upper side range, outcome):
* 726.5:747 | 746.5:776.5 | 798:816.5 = 3.5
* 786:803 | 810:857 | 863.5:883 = -3.6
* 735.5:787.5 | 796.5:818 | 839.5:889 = -3.3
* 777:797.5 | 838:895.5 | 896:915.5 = -3.6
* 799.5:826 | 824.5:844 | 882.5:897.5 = -0.7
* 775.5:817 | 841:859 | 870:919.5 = -3.1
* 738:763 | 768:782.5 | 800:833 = -3.1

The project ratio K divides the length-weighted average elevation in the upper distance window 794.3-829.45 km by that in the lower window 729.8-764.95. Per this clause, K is 1.4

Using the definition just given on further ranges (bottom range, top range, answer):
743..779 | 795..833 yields 1.31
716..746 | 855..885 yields 1.11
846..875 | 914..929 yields 0.79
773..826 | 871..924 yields 0.76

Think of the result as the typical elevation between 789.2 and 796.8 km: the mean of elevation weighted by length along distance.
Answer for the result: 38.9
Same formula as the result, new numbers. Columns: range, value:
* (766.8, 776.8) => 37.6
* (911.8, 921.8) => 29.7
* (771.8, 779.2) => 39.8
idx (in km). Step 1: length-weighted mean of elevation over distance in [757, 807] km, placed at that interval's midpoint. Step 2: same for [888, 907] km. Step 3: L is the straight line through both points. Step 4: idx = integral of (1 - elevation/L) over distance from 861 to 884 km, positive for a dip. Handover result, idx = -4.8 km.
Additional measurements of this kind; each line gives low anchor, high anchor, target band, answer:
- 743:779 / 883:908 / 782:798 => -4.9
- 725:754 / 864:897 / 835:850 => -3.0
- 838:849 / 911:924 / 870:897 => 2.7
